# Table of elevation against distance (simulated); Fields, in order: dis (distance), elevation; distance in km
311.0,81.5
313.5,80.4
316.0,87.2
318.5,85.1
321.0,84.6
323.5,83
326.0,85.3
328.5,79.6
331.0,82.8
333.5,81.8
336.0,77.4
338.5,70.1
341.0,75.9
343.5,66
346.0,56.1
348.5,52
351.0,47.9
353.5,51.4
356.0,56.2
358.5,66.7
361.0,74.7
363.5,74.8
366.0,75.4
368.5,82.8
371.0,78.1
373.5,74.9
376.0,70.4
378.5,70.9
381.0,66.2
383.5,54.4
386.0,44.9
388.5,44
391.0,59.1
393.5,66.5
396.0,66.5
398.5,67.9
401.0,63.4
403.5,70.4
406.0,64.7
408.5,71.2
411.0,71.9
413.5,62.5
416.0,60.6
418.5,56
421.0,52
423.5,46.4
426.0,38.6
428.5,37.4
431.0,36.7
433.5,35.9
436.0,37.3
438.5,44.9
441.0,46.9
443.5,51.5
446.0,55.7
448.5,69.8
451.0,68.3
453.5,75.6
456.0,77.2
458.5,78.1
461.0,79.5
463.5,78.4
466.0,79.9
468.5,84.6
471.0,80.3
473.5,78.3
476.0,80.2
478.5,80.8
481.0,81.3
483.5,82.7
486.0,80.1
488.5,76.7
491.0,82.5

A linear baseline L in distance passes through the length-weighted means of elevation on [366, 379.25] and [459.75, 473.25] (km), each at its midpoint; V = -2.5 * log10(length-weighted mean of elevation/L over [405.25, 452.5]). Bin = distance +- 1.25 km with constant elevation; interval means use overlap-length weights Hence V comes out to 0.42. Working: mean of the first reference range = 75.6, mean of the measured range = 53.1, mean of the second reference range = 80.4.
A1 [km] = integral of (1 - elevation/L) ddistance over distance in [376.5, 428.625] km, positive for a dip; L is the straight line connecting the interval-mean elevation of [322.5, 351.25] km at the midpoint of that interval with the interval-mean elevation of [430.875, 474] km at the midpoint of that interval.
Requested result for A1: 6.6 km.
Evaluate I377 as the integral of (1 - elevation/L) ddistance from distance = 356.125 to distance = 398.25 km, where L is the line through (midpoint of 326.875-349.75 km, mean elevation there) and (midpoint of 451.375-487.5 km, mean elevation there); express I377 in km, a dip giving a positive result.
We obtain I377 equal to 4.1 km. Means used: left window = 71.5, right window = 79.5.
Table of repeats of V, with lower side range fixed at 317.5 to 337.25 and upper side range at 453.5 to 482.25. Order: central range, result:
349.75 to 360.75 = 0.39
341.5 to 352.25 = 0.40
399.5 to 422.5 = 0.26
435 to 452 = 0.44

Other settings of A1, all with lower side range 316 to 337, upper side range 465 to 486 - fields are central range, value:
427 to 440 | 6.8 km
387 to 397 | 2.9 km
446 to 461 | 1.6 km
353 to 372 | 2.7 km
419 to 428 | 3.9 km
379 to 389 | 3.4 km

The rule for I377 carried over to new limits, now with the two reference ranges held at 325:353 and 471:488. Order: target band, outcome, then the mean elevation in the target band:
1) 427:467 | 9.65 km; 59.3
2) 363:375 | -0.86 km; 77.2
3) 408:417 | 1.07 km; 66.3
